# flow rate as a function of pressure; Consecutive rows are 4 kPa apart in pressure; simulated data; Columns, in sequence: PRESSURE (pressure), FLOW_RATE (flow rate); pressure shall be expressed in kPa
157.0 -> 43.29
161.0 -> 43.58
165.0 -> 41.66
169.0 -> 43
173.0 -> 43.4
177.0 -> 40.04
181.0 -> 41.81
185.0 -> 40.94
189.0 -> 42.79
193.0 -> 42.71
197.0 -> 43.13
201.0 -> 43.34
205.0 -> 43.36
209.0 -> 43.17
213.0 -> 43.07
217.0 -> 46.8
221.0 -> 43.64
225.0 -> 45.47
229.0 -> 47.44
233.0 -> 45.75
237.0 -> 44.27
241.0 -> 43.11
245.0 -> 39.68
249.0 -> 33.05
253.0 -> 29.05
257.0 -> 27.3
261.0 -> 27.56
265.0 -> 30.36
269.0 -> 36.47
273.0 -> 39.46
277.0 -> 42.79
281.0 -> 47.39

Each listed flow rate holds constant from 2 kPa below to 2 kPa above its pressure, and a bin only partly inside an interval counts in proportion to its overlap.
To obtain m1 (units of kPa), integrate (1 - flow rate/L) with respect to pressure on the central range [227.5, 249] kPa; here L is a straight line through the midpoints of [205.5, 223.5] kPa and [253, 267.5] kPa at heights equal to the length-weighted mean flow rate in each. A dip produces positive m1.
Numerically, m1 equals -4.00 kPa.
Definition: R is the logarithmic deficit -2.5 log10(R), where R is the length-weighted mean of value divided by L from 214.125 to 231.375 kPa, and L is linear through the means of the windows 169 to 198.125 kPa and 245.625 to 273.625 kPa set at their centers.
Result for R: -0.23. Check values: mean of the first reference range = 42.1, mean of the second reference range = 31.9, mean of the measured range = 45.7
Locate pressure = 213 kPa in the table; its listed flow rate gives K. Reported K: 43.07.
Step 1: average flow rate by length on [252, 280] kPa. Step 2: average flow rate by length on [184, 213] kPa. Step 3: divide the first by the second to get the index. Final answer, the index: 0.79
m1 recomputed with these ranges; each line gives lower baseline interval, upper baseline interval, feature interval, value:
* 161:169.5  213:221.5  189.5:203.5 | 0.3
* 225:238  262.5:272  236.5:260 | 3.1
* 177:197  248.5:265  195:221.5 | -4.1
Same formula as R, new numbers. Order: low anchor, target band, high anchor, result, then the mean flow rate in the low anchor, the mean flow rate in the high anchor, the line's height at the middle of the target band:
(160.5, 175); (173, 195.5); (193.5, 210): 0.030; 42.8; 43.2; 43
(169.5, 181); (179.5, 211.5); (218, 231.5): 0.019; 41.9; 45.6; 43.4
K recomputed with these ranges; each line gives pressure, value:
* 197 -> 43.13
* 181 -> 41.81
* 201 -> 43.34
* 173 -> 43.4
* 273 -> 39.46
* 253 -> 29.05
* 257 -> 27.3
